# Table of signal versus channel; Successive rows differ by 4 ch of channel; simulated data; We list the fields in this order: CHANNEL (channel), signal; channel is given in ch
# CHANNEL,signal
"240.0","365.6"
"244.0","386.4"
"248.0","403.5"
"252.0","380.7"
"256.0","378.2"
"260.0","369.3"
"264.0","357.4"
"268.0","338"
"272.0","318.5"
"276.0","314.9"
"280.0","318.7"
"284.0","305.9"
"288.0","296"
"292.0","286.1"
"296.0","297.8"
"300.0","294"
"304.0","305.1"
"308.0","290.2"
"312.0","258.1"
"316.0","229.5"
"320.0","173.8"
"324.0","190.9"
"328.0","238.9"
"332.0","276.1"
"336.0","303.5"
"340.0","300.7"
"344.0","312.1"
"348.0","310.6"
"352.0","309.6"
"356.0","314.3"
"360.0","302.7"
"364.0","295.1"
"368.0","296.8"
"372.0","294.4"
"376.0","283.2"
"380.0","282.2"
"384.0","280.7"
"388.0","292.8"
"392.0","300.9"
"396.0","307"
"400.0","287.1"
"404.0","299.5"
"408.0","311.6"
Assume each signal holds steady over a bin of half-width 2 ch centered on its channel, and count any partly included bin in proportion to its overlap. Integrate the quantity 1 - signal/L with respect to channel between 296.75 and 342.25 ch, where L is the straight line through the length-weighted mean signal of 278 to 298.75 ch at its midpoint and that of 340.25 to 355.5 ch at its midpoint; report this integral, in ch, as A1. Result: 6.57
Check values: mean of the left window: 301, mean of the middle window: 261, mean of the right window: 310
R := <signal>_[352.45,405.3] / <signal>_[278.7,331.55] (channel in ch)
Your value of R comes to 1.10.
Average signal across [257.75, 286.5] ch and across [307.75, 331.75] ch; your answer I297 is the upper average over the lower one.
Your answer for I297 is 0.69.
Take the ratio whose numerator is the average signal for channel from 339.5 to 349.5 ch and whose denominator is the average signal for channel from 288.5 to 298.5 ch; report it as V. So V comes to 1.1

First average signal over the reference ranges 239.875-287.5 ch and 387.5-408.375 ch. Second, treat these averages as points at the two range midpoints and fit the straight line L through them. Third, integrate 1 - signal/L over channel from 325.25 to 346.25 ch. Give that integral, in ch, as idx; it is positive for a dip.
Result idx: 2.6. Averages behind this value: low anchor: 351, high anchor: 299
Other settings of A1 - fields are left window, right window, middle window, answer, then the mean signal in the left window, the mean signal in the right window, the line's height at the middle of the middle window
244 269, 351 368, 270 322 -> 9.6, 374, 304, 347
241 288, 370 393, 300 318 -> 2.9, 350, 289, 327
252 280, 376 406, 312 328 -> 5.6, 347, 292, 323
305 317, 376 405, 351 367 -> -1.3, 266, 292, 282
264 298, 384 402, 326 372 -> 0.8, 312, 295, 302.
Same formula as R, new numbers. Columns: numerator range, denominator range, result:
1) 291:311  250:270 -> 0.80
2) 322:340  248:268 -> 0.69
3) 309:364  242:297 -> 0.80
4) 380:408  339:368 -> 0.96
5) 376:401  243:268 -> 0.78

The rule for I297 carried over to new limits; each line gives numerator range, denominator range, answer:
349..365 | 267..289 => 0.97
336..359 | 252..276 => 0.88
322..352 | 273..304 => 0.92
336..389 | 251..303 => 0.92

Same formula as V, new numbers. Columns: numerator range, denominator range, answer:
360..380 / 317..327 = 1.52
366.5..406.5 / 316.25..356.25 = 1.09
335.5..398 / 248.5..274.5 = 0.83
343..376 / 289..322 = 1.13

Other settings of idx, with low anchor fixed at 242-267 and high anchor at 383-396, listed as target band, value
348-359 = 0.21 ch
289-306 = 2.68 ch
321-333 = 3.82 ch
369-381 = 0.62 ch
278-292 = 2.14 ch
